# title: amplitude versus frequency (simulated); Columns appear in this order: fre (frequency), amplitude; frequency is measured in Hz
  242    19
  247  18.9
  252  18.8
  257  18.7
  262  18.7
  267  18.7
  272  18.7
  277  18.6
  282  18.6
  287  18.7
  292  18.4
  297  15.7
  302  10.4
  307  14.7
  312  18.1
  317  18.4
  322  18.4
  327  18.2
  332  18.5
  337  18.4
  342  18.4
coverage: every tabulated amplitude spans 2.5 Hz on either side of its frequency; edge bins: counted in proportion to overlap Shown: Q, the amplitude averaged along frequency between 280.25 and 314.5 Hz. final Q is 16.3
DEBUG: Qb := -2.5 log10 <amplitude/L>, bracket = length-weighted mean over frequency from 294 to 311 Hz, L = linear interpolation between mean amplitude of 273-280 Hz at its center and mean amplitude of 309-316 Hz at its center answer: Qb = 0.27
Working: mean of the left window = 18.6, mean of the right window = 17.9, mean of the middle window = 14.1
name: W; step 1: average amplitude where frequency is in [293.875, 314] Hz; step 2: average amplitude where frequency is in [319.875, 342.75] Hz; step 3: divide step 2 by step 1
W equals 1.25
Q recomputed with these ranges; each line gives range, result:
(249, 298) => 18.4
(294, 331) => 16.4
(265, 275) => 18.7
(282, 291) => 18.6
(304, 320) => 16.9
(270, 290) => 18.6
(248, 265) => 18.7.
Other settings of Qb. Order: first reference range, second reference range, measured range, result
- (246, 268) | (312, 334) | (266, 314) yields 0.10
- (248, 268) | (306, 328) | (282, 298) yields 0.02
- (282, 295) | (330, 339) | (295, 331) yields 0.13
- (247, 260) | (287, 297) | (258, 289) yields -0.02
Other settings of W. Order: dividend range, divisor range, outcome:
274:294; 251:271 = 0.99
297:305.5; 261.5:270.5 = 0.67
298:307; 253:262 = 0.67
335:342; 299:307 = 1.52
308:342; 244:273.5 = 0.97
